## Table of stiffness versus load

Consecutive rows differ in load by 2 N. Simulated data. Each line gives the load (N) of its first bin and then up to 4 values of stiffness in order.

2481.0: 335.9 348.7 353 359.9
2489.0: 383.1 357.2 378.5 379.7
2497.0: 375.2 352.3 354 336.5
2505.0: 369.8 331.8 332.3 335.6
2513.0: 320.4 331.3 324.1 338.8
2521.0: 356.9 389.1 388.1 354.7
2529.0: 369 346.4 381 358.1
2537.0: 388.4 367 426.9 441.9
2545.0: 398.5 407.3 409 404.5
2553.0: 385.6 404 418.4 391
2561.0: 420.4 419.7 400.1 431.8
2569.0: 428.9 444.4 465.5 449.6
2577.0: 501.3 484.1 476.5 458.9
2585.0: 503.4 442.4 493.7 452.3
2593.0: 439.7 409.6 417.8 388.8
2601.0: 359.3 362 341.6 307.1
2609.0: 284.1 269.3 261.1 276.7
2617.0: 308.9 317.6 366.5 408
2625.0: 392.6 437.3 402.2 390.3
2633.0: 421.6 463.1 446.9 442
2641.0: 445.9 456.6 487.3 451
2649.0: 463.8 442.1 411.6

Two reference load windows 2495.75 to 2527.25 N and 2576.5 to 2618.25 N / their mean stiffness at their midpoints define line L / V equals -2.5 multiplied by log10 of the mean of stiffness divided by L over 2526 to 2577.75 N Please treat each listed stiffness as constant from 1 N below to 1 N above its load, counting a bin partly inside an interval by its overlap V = -0.11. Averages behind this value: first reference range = 350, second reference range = 391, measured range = 408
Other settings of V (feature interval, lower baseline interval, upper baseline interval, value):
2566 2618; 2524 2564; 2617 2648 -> 0.01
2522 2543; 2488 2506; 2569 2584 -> 0.08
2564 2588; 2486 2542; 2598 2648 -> -0.23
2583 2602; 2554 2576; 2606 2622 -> -0.22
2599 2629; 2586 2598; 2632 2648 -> 0.30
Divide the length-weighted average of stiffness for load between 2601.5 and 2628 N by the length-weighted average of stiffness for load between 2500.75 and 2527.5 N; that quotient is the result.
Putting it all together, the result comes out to 1.0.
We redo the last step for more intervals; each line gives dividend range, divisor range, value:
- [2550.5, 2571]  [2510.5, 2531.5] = 1.17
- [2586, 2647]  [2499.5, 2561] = 1.05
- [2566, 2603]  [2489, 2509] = 1.24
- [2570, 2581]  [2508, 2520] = 1.42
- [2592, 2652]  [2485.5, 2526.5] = 1.10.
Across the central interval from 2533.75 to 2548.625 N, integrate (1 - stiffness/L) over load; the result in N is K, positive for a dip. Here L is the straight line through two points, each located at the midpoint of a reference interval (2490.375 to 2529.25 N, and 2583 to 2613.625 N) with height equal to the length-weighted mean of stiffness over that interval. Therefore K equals -1.4 N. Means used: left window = 353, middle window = 398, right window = 386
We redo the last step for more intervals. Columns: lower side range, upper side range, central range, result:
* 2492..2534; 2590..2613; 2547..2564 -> -2.30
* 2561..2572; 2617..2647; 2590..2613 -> 3.22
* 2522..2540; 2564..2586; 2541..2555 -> -0.15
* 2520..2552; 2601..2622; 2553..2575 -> -3.89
